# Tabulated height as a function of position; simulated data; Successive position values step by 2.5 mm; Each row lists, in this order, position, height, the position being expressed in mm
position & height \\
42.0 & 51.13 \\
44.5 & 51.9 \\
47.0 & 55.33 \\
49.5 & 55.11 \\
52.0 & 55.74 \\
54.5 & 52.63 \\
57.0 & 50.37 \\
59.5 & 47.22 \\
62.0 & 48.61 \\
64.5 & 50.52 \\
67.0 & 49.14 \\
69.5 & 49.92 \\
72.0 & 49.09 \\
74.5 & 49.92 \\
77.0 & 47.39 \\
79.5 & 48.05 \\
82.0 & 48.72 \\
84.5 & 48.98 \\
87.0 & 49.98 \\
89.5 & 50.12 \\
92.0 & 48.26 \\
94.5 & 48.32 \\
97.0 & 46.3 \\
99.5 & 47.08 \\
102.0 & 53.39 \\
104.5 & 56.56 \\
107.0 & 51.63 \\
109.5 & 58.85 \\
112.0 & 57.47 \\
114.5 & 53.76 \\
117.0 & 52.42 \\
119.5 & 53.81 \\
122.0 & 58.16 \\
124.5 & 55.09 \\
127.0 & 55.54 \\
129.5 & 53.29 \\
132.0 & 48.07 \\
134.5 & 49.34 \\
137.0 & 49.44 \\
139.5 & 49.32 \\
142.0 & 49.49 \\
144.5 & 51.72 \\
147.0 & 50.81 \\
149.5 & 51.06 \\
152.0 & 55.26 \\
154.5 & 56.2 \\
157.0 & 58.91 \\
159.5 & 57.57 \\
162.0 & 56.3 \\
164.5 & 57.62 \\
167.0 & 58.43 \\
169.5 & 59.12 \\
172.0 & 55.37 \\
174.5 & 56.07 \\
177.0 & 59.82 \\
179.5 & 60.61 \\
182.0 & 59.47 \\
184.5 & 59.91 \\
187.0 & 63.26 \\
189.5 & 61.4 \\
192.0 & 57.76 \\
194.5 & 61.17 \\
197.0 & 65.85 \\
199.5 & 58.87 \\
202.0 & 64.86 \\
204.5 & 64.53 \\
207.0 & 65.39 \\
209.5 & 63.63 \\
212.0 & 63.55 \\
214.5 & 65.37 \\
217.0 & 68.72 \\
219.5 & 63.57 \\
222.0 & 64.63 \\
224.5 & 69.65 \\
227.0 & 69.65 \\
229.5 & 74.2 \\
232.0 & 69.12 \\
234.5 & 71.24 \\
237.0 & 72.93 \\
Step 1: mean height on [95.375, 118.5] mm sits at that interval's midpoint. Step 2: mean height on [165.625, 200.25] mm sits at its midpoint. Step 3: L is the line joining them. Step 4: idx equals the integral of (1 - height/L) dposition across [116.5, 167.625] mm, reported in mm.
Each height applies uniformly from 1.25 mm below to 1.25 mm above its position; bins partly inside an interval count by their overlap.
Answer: 2.2 mm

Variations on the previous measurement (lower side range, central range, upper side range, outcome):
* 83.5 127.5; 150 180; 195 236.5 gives 1.3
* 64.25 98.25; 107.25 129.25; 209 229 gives -0.7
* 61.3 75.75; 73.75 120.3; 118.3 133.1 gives 0.7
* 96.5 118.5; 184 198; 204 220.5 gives 0.2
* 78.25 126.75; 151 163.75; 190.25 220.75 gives 0.3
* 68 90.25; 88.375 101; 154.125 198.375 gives 0.7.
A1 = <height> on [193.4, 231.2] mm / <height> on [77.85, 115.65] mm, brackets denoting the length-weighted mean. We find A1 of 1.28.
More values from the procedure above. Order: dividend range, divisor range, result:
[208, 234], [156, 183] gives 1.16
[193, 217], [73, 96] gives 1.31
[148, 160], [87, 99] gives 1.15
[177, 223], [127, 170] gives 1.17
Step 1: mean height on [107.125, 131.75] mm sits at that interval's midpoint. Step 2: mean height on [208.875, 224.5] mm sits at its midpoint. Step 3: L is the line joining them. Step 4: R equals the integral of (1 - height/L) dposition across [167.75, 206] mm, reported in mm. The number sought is 1.0 mm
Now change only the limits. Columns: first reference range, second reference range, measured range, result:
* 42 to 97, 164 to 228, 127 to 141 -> 1.5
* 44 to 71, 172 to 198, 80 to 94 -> 1.1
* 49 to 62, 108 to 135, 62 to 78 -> 0.9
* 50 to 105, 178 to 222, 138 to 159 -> 1.6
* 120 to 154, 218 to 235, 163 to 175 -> 0.1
